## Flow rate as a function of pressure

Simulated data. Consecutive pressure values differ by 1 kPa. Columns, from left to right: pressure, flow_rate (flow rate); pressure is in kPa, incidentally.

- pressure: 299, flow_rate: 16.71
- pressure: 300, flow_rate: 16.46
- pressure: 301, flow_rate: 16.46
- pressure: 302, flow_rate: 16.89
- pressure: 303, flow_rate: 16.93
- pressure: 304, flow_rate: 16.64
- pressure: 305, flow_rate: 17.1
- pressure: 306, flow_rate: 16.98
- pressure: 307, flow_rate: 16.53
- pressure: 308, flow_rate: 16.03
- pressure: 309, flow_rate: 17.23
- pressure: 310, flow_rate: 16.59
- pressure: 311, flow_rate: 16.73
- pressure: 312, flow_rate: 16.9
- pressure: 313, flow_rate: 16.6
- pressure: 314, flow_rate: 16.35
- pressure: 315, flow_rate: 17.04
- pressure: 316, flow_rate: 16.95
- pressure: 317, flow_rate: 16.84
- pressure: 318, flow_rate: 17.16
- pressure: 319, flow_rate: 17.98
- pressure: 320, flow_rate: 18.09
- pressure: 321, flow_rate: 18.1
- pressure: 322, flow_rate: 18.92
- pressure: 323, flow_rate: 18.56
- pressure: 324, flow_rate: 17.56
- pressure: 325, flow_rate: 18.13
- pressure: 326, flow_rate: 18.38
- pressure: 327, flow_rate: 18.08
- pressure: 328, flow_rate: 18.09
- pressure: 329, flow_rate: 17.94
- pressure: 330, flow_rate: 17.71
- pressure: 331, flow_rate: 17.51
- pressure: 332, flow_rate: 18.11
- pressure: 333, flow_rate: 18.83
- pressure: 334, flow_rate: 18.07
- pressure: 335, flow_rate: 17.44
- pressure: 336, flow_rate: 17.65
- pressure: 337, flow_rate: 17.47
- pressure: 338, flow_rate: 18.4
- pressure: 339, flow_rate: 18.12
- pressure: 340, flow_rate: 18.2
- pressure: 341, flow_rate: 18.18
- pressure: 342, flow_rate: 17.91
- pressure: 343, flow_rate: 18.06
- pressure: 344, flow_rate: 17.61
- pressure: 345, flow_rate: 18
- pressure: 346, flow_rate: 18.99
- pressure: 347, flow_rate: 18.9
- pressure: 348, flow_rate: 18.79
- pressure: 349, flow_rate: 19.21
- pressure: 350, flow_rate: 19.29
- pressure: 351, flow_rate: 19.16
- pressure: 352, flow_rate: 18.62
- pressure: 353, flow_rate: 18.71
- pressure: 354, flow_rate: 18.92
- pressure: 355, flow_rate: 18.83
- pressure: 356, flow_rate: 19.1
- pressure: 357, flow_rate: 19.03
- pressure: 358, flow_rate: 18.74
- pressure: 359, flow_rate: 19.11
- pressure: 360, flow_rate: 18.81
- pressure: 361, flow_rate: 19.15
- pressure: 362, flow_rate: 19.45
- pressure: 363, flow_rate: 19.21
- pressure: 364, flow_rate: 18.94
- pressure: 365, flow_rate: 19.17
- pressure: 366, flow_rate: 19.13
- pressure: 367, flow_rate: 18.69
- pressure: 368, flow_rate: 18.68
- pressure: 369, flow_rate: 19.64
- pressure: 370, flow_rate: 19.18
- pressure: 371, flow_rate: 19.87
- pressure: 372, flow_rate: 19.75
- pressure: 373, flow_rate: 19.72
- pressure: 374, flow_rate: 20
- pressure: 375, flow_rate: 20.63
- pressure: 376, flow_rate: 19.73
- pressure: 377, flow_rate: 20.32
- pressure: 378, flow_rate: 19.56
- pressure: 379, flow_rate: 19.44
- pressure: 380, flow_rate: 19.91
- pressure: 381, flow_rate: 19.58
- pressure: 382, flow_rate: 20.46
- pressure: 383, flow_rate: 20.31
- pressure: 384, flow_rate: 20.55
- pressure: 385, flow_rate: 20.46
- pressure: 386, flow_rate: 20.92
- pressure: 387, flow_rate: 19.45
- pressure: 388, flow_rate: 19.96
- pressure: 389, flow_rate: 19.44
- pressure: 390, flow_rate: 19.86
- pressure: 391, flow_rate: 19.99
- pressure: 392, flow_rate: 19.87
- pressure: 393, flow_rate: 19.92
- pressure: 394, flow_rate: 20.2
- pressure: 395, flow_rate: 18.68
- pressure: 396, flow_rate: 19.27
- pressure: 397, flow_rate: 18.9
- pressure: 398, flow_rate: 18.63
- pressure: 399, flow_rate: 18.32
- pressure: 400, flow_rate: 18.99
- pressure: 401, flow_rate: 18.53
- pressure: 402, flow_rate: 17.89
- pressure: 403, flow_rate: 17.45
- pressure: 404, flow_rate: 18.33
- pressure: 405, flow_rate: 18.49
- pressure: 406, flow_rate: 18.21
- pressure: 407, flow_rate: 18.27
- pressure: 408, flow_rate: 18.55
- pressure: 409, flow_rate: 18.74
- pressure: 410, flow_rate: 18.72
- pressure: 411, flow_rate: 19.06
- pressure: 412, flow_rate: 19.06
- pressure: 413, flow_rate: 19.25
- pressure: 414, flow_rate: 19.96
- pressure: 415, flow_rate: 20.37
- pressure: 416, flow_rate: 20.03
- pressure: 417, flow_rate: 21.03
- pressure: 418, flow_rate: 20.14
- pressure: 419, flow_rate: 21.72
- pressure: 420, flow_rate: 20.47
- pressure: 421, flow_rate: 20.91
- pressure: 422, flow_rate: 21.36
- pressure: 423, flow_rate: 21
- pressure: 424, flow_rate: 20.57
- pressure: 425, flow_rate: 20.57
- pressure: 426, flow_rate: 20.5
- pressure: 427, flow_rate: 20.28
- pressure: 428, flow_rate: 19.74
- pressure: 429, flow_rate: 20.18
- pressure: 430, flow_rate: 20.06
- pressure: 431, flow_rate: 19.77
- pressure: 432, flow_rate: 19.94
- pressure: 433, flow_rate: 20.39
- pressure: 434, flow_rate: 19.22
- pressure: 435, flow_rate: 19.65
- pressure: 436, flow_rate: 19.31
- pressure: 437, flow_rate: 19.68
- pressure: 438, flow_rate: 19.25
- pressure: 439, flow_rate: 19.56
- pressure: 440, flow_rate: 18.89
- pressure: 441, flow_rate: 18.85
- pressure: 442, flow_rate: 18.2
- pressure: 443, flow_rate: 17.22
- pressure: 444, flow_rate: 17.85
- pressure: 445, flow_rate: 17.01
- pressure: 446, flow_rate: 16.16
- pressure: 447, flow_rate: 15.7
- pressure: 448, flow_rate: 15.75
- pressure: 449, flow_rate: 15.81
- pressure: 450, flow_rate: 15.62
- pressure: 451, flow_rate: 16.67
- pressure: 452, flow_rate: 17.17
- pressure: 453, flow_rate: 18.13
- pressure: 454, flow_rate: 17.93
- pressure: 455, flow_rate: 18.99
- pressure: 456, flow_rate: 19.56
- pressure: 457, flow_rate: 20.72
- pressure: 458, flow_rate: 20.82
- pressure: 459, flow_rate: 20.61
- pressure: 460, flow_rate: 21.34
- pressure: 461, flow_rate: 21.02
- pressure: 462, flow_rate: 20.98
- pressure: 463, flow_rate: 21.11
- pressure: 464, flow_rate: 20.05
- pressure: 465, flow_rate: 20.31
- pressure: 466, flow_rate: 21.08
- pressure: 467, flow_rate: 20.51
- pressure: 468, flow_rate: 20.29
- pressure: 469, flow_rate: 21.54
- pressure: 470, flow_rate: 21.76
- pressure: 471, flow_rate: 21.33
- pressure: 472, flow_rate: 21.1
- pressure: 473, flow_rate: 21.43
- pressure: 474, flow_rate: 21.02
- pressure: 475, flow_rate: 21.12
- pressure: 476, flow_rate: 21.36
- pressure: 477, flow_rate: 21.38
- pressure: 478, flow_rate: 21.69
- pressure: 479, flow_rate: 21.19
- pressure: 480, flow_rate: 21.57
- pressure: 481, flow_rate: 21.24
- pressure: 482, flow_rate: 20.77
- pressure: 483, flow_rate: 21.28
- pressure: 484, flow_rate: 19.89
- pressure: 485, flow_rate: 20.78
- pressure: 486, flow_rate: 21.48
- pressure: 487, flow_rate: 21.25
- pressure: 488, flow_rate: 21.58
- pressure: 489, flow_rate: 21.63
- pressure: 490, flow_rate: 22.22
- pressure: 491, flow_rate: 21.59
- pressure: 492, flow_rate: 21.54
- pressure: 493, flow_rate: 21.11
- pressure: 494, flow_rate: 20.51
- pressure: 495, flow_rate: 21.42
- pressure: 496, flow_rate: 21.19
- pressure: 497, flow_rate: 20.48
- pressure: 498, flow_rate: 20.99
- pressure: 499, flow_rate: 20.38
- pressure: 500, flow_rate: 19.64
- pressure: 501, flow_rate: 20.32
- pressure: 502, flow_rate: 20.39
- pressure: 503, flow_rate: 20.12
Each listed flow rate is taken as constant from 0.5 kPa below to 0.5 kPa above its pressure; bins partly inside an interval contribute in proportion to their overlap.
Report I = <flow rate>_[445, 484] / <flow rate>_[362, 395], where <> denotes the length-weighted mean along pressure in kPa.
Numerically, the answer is 1.01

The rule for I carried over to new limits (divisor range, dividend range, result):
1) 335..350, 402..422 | 1.06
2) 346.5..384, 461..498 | 1.09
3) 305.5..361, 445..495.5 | 1.12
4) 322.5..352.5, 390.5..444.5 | 1.07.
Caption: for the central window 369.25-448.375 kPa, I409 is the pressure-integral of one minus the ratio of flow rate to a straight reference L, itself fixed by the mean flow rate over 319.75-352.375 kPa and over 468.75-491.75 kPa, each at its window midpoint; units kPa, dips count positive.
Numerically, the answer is 1.4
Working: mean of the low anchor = 18.2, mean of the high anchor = 21.3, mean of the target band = 19.4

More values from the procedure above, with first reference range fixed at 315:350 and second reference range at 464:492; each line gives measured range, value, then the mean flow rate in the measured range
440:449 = 1.47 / 17.1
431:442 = 0.47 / 19.4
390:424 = 0.41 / 19.4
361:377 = -0.53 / 19.5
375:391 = -0.73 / 20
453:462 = 0.30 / 20.1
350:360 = -0.21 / 18.9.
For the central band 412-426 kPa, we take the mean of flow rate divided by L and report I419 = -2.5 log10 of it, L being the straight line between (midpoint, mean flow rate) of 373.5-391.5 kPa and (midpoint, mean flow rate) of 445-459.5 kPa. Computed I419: -0.09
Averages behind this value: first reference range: 20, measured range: 20.5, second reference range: 17.8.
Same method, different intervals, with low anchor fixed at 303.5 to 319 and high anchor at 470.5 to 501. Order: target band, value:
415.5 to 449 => 0.02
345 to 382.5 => -0.07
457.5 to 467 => -0.01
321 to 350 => -0.05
